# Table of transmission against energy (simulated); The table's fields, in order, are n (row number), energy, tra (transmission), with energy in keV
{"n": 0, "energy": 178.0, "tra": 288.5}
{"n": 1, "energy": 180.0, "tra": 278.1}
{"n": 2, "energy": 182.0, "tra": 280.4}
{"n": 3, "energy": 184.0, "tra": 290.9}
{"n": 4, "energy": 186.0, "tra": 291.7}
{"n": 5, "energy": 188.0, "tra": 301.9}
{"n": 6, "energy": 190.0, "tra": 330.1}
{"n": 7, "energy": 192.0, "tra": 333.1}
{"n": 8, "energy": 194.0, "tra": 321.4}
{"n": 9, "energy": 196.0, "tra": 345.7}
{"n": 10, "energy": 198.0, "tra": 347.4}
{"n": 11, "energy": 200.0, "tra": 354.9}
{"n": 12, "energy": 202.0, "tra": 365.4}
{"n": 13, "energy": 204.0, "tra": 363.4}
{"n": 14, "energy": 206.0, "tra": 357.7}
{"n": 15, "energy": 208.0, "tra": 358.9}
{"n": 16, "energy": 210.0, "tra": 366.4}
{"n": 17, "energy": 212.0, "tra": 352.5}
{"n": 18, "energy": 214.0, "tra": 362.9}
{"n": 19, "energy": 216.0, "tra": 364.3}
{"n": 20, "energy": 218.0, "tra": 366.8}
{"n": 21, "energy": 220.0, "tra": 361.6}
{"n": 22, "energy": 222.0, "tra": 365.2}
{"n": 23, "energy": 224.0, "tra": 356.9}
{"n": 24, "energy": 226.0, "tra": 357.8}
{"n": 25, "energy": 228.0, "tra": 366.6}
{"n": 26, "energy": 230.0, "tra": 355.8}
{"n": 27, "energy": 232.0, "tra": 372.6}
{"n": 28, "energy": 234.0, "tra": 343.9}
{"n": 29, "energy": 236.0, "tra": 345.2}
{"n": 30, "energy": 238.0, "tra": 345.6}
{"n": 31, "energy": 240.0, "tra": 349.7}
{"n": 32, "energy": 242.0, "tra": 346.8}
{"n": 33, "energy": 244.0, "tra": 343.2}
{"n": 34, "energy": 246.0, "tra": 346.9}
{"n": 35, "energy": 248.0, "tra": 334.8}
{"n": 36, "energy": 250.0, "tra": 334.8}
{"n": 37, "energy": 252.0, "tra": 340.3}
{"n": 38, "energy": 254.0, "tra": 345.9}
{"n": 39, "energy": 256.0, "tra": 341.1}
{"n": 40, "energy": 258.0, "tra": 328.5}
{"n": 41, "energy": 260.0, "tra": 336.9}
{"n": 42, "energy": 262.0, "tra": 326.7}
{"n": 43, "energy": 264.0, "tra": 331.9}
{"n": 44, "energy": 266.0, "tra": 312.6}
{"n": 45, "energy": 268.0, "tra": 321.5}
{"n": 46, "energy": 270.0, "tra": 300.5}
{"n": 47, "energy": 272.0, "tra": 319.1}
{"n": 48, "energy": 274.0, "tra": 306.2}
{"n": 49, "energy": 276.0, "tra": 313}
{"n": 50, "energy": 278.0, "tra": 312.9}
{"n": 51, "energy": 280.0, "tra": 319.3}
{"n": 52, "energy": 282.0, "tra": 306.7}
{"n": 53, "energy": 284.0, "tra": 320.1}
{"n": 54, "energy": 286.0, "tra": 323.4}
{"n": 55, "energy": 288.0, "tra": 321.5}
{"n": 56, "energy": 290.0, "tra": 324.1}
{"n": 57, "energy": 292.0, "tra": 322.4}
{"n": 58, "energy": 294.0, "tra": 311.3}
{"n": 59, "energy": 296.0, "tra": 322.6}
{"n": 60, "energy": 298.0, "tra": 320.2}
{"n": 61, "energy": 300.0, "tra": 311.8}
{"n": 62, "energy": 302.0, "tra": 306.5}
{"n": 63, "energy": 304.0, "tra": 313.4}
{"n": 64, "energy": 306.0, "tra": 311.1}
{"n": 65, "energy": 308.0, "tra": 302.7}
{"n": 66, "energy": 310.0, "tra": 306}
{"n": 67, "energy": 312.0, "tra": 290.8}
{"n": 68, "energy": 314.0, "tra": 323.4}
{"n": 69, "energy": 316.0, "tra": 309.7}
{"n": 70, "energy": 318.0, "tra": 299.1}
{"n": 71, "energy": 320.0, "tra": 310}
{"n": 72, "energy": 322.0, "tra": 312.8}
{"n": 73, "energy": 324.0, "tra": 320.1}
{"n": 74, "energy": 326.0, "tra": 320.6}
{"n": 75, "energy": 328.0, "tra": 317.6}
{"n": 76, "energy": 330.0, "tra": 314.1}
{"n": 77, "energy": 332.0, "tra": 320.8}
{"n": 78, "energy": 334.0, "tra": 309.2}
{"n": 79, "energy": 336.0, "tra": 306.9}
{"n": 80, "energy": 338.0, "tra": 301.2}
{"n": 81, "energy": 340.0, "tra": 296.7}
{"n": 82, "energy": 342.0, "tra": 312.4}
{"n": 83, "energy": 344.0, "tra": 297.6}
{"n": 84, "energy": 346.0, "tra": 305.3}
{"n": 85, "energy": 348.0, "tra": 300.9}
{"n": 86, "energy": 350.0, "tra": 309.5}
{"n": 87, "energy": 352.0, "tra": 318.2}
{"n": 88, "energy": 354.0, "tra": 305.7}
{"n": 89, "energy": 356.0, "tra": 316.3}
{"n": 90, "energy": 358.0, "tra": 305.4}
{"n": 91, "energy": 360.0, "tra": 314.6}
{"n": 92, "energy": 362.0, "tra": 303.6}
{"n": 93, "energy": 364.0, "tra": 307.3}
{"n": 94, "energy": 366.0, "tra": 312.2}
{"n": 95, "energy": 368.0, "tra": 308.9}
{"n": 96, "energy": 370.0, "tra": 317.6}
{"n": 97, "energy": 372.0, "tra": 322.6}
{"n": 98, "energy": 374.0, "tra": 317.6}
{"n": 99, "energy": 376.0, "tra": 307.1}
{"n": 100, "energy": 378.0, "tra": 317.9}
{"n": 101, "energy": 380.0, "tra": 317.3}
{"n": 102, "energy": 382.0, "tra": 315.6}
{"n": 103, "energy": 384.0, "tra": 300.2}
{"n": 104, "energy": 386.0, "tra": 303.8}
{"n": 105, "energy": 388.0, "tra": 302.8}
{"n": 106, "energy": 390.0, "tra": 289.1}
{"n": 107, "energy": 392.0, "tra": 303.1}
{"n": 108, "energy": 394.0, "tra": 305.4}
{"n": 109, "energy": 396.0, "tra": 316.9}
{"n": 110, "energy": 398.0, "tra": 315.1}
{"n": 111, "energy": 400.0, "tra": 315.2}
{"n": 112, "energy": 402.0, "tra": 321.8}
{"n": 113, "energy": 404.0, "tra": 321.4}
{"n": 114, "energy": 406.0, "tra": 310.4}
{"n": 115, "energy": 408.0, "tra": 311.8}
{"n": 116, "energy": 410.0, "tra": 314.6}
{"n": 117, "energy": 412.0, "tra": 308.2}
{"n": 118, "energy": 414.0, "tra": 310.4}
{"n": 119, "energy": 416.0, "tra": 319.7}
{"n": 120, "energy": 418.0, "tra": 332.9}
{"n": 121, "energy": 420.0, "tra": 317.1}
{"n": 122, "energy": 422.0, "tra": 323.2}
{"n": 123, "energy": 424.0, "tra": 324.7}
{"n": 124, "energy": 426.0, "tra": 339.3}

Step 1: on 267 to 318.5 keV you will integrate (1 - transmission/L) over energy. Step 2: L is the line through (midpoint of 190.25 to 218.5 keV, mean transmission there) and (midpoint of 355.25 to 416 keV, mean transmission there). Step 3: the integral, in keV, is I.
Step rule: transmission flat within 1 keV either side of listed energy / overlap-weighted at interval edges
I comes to 3.05 keV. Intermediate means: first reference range 353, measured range 313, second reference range 311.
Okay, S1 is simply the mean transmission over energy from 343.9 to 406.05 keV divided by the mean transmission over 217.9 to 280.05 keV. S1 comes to 0.92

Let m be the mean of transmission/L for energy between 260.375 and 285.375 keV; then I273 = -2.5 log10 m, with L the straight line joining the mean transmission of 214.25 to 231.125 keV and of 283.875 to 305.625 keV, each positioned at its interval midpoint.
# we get 0.05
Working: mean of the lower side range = 362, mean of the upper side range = 318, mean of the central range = 317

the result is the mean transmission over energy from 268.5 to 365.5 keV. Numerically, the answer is 311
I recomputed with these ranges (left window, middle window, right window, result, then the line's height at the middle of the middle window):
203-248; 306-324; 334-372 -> 0.8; 323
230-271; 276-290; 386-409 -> 0.6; 332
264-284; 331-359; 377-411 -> 0.4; 312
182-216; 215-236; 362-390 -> -1.6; 335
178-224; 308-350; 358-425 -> 1.7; 321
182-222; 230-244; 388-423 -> -0.5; 338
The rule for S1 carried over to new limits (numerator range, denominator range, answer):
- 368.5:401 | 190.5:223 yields 0.87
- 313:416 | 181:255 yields 0.90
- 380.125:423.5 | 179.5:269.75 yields 0.92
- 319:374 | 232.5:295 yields 0.95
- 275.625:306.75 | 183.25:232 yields 0.91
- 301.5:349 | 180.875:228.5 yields 0.90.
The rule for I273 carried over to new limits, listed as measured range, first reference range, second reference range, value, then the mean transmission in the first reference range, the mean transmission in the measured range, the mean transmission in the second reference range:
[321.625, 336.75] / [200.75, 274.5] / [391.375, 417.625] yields 0.044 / 346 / 316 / 314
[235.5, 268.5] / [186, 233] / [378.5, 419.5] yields 0.019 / 352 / 337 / 312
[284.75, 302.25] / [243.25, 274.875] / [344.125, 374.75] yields 0.014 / 329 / 319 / 311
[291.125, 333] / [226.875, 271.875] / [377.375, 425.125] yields 0.054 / 339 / 313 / 313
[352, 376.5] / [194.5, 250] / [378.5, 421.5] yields 0.030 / 355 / 312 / 312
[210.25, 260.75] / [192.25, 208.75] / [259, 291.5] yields -0.048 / 351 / 351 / 319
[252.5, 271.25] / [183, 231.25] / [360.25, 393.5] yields 0.025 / 348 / 328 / 309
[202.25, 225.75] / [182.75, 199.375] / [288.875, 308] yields -0.135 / 320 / 362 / 315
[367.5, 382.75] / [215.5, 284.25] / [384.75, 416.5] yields -0.002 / 338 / 316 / 310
